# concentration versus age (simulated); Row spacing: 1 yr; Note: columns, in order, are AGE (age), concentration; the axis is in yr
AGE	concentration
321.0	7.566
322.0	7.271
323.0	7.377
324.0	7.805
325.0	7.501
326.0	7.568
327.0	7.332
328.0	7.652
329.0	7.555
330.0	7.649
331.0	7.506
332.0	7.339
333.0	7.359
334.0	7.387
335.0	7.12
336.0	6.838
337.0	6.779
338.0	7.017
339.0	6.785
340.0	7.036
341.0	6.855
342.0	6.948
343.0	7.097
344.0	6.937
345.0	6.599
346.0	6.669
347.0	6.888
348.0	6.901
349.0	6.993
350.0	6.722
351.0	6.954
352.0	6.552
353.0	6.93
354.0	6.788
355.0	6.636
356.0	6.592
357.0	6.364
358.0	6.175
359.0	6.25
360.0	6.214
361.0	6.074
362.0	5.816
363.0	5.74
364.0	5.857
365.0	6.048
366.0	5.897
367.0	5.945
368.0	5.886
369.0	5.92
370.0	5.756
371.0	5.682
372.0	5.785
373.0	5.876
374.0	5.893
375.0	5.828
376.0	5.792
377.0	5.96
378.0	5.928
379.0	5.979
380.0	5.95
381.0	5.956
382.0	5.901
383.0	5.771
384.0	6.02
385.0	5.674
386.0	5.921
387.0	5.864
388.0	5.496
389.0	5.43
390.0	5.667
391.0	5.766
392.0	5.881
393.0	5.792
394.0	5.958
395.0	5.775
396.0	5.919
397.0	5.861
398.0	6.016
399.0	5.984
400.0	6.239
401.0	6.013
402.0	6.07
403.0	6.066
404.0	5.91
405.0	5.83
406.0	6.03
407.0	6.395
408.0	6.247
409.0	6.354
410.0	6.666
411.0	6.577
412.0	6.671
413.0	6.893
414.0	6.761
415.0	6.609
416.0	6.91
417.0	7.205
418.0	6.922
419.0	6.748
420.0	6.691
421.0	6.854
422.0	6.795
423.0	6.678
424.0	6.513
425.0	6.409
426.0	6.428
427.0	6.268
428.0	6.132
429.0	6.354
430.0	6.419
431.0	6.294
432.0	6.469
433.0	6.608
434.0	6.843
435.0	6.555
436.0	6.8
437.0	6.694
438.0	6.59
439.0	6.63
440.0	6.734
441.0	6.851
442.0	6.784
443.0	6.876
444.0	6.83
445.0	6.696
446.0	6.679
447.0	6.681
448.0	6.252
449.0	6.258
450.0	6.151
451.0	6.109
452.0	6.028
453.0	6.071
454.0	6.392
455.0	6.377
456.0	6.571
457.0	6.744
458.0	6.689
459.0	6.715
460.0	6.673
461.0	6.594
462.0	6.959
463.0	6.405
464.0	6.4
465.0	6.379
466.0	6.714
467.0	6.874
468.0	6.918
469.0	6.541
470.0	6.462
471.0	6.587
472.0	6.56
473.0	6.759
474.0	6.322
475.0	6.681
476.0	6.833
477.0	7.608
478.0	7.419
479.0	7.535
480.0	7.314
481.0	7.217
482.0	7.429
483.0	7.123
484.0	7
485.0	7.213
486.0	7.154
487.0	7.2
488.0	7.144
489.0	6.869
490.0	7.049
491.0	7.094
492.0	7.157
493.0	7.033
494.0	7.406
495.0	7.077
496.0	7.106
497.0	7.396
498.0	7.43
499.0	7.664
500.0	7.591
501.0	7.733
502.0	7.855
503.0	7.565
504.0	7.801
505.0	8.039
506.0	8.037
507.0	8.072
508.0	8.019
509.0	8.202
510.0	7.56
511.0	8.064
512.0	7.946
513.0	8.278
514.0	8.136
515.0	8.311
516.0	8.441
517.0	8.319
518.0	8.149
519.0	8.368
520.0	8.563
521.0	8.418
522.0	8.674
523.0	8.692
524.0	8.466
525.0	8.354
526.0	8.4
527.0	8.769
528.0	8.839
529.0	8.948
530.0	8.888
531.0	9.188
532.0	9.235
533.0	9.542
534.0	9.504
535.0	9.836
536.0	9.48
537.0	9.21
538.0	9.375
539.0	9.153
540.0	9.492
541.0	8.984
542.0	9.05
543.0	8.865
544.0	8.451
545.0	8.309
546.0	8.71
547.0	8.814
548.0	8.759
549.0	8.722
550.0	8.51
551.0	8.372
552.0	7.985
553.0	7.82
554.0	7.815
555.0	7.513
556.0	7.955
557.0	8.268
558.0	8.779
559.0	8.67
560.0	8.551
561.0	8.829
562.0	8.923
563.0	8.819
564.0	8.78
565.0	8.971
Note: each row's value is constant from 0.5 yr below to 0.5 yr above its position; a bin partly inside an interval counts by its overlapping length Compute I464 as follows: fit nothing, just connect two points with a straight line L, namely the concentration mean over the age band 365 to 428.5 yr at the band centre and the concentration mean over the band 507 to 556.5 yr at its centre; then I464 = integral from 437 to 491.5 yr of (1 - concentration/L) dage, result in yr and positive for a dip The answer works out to 4.5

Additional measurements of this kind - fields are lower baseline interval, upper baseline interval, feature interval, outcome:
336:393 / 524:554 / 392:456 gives 6.2 yr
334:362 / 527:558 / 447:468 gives 3.7 yr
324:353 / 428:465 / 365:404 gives 5.6 yr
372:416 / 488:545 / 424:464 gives 2.4 yr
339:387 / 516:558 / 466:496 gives 3.4 yr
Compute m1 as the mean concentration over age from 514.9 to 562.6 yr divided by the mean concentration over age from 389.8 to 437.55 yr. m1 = 1.4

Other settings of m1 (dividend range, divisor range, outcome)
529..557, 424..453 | 1.35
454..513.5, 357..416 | 1.19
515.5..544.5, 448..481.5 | 1.33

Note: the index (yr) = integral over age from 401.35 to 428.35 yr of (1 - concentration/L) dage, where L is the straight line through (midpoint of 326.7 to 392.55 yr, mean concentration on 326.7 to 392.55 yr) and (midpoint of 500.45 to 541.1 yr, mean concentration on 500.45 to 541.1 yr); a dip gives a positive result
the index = 2.4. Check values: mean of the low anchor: 6.4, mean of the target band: 6.5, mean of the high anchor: 8.55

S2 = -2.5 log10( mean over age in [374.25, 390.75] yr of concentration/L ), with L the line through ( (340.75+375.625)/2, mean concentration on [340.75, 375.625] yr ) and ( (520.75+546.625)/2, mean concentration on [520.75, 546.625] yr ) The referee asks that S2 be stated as 0.15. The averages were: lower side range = 6.34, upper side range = 8.96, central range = 5.82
